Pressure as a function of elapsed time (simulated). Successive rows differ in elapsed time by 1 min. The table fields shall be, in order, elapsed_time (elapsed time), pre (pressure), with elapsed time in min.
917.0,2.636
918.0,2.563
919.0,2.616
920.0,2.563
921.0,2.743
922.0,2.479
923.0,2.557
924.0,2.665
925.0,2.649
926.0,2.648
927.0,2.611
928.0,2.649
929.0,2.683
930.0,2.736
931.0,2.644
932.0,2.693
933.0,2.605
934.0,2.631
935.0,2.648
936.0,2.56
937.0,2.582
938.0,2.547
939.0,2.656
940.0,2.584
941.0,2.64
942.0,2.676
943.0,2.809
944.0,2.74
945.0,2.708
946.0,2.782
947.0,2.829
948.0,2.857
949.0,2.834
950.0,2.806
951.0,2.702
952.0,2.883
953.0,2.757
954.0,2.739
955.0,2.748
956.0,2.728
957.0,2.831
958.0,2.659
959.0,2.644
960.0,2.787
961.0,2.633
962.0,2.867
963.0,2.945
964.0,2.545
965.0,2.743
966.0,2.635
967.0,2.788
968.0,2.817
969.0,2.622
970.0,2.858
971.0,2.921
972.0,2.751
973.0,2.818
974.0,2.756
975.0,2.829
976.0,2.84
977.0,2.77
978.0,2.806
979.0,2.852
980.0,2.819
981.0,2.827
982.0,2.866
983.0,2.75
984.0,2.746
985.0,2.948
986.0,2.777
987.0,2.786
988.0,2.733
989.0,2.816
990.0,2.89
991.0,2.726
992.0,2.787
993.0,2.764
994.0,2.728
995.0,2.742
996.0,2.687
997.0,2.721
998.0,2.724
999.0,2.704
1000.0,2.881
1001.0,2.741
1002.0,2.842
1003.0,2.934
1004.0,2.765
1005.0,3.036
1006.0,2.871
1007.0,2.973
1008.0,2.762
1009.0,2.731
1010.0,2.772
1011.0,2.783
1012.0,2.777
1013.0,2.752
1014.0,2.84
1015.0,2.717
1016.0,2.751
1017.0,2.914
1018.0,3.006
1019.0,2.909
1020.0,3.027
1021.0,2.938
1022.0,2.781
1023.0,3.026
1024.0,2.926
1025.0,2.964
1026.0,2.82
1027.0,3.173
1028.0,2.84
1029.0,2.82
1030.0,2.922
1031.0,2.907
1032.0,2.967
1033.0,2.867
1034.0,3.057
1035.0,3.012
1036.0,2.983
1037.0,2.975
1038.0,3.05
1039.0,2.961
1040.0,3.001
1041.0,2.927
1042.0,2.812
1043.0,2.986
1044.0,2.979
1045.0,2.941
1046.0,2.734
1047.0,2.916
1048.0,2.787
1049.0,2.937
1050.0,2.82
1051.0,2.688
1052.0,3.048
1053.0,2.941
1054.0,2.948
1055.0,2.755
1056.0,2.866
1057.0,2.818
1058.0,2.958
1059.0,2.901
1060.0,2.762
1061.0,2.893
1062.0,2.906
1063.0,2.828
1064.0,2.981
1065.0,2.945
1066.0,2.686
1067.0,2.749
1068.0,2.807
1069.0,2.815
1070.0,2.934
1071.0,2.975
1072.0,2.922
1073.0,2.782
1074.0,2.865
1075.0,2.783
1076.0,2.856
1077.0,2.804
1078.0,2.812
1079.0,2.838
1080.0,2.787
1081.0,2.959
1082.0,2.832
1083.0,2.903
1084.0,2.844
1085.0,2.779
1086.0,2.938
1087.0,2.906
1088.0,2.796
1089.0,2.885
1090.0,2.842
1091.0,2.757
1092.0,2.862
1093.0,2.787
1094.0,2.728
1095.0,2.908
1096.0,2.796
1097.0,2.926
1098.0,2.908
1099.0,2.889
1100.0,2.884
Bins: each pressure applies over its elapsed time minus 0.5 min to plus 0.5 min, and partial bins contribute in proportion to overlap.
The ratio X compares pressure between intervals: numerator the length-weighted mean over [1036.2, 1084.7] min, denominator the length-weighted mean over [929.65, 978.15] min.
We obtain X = 1.05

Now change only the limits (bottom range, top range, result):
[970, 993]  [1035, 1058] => 1.03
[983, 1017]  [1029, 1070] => 1.04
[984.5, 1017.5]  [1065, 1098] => 1.02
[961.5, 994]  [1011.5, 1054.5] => 1.04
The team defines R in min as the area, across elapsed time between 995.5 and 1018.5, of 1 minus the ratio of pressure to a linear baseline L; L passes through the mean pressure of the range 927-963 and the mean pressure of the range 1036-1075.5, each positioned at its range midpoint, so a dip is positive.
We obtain 0.0 min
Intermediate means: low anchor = 2.71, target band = 2.81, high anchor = 2.88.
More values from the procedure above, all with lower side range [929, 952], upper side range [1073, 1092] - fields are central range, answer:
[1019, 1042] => -1.31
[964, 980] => -0.30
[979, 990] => -0.28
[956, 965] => -0.07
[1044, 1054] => -0.25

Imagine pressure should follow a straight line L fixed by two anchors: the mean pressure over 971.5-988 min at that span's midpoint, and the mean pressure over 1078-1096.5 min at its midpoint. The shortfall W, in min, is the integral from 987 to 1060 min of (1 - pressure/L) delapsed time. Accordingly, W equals -1.2 min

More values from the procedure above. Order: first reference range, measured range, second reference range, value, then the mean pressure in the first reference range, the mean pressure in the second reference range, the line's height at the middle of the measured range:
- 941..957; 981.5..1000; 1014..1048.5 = 0.5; 2.77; 2.92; 2.85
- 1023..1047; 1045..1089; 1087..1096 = 0.3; 2.94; 2.82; 2.87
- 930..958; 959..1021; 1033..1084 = -0.5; 2.71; 2.88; 2.78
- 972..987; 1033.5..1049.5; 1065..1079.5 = -0.6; 2.81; 2.83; 2.83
